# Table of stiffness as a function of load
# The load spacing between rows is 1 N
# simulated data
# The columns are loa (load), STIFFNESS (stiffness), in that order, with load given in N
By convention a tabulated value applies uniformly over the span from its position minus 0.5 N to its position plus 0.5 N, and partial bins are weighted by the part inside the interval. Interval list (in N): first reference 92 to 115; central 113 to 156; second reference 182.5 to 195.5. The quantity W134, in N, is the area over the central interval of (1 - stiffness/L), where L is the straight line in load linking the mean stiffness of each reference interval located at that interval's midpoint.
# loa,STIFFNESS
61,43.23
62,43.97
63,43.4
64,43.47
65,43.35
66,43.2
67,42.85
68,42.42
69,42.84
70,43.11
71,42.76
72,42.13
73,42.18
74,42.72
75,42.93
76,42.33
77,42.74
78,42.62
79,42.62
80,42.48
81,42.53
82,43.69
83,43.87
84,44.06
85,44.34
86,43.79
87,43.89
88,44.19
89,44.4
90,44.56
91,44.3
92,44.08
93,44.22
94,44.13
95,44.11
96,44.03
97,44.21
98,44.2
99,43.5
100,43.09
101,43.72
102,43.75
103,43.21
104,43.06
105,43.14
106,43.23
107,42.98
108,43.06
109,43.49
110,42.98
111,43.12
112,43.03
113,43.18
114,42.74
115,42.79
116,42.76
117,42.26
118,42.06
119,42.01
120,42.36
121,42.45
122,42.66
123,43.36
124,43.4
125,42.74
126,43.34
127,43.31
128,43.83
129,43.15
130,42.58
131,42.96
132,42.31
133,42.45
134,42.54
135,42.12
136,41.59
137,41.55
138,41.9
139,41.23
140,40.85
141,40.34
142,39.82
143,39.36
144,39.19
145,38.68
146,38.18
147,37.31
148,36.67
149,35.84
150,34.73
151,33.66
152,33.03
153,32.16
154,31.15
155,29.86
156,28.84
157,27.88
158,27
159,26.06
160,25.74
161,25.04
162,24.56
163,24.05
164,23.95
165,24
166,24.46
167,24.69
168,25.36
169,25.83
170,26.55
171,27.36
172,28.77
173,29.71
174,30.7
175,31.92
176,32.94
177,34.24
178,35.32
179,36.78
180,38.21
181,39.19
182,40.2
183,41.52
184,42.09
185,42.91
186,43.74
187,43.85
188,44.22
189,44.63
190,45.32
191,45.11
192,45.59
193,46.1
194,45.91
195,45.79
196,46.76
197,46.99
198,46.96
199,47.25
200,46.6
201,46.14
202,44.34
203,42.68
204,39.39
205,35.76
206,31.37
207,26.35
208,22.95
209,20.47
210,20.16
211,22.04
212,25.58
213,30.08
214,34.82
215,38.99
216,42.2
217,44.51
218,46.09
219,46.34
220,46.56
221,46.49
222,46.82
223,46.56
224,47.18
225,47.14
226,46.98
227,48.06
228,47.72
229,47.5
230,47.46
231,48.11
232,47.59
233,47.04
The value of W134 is 3.6 N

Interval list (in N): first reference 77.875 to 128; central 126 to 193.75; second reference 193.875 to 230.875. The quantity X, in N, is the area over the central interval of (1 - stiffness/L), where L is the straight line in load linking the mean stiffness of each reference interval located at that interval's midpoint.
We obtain 9.6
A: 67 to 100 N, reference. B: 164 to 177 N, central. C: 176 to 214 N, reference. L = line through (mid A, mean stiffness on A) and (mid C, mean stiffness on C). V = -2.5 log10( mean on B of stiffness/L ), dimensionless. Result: 0.39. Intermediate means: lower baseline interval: 43.4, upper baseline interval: 38.9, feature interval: 27.8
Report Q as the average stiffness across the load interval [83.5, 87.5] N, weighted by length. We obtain 44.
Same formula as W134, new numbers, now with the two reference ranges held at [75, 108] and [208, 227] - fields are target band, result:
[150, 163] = 3.9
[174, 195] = -0.5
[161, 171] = 3.9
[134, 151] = 1.0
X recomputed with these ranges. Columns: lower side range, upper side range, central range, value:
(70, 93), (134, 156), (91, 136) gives -3.1 N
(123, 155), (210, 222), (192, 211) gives -0.2 N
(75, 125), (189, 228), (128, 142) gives 0.2 N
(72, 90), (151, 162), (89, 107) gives -1.7 N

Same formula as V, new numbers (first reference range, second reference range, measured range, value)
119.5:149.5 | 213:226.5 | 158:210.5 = 0.21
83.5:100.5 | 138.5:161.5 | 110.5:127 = -0.09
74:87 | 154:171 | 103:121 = -0.17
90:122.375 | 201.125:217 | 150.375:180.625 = 0.26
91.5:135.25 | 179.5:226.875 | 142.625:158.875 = 0.24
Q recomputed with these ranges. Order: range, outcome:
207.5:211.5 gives 21.4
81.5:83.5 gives 43.8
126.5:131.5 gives 43.2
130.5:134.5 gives 42.6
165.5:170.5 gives 25.4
